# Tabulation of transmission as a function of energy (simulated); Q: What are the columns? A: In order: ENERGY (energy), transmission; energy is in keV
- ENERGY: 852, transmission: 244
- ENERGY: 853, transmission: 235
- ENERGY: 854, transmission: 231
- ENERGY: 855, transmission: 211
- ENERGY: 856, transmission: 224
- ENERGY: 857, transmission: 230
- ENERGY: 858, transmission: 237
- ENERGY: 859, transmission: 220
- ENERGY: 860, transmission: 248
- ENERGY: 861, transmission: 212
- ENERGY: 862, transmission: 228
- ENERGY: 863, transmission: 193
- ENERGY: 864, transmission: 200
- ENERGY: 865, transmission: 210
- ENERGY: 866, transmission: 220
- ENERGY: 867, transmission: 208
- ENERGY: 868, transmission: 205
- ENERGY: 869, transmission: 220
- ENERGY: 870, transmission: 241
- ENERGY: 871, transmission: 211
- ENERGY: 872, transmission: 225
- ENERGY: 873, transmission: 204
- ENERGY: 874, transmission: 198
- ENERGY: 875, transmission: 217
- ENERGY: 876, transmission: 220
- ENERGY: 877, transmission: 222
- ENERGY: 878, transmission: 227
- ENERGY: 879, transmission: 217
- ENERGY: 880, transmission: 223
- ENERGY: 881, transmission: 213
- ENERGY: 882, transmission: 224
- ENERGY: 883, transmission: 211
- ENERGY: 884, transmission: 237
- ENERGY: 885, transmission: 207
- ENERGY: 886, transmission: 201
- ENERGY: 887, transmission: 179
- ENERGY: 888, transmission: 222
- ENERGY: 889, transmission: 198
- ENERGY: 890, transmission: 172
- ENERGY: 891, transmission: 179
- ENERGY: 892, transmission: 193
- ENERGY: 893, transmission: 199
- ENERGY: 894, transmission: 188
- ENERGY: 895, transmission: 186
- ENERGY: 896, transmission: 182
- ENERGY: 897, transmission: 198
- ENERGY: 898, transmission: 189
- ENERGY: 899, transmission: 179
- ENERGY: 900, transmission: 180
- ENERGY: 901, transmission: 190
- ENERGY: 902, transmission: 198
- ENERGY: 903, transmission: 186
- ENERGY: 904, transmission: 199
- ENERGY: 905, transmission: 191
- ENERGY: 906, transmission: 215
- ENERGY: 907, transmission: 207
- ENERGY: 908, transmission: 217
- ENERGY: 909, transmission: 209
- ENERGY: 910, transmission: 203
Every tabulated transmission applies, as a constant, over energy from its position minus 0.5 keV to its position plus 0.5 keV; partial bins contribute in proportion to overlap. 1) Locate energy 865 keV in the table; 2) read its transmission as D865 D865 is 210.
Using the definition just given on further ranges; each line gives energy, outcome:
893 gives 199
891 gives 179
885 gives 207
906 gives 215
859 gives 220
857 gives 230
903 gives 186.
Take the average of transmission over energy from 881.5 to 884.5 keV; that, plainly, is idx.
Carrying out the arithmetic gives 224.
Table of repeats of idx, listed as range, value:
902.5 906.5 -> 198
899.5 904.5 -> 191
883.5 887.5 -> 206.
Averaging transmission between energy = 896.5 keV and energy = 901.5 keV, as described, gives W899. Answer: 187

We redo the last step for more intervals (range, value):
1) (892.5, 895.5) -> 191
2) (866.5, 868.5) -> 206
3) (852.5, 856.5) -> 225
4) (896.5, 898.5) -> 194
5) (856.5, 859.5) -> 229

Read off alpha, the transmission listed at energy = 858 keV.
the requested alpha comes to 237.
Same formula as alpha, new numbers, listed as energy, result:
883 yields 211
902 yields 198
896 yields 182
